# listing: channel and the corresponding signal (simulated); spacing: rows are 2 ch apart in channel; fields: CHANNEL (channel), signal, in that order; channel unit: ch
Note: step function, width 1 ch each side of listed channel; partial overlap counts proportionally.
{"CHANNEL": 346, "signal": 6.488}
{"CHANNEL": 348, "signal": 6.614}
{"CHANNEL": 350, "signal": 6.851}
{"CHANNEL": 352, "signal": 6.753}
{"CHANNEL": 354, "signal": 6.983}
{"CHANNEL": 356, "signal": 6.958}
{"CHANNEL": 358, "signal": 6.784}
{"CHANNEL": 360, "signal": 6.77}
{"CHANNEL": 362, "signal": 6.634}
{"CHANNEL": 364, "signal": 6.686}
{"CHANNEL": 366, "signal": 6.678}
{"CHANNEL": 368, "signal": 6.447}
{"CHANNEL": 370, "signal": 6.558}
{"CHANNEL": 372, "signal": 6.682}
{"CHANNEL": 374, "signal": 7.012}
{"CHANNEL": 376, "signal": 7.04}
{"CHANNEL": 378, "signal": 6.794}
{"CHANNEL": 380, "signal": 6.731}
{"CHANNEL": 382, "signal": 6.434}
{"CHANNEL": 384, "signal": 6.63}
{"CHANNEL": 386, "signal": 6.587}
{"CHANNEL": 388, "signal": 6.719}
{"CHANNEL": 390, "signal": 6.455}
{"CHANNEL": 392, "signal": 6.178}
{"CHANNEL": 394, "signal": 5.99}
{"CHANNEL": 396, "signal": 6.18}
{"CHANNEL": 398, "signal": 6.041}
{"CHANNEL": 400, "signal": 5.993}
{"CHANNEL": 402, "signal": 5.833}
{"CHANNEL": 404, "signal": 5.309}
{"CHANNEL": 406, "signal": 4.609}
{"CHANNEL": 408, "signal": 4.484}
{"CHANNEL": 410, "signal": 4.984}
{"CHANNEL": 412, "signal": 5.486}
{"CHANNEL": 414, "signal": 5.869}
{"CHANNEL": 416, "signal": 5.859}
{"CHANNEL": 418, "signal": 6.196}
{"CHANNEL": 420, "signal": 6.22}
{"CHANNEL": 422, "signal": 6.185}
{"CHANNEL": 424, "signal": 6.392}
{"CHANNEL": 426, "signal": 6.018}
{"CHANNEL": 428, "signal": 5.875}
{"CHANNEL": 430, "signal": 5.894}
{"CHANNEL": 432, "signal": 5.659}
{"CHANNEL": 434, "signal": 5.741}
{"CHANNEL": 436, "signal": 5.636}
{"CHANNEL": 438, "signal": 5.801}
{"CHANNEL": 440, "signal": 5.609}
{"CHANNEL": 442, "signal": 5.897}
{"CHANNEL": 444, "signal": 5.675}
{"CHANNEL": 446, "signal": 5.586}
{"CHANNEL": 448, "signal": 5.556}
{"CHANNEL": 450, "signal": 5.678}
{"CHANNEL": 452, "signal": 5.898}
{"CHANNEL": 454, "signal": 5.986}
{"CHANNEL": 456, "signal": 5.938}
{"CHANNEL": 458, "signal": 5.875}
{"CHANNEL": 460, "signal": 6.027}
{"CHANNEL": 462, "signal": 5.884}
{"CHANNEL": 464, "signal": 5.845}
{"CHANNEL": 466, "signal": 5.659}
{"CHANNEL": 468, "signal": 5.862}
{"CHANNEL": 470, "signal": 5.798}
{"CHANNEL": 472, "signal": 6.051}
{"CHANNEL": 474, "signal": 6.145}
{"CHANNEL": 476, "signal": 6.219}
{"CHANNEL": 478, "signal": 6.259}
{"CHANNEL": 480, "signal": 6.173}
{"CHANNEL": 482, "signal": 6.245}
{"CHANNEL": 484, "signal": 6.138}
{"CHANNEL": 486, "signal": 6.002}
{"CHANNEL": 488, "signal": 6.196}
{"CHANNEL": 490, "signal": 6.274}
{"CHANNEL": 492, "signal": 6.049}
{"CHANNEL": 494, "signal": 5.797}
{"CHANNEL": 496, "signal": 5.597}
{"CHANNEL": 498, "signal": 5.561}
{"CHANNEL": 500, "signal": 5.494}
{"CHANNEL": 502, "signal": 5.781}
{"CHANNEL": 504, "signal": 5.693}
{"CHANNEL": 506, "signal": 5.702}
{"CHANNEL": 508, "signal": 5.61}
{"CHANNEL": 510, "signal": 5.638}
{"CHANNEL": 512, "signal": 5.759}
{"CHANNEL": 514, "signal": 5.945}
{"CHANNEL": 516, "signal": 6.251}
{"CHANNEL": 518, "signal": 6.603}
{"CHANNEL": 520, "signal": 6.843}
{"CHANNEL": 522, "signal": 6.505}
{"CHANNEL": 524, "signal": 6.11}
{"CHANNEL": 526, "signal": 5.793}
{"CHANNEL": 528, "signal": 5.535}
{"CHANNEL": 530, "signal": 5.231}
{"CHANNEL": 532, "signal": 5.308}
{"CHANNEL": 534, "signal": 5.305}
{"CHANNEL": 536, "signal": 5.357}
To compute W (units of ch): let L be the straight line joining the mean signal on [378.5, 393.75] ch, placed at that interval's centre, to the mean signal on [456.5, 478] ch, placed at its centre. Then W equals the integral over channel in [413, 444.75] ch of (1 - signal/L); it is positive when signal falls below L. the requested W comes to 1.6 ch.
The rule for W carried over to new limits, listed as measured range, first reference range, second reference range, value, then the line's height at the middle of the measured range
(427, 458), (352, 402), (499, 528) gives 2.5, 6.28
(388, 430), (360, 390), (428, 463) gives 2.8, 6.25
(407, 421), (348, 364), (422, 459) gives 1.2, 6.13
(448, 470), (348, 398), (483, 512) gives 0.8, 6.07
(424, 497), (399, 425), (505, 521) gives -0.9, 5.84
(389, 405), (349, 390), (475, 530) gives 1.4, 6.57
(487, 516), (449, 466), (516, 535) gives 0.5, 5.91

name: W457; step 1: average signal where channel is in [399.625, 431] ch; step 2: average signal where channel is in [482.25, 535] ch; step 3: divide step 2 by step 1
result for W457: 1.0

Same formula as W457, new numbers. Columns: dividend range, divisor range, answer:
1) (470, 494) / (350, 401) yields 0.93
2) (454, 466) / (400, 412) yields 1.14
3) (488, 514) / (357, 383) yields 0.86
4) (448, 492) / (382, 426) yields 1.01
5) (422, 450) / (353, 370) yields 0.86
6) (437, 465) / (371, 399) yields 0.89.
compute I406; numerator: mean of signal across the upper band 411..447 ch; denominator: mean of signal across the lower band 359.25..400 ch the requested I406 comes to 0.90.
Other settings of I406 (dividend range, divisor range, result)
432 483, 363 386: 0.88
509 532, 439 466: 1.03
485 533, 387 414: 1.03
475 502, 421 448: 1.03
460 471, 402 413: 1.15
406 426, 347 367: 0.84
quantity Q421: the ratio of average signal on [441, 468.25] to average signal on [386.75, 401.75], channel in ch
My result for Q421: 0.94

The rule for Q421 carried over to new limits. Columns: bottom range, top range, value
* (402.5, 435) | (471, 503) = 1.06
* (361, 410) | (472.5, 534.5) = 0.95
